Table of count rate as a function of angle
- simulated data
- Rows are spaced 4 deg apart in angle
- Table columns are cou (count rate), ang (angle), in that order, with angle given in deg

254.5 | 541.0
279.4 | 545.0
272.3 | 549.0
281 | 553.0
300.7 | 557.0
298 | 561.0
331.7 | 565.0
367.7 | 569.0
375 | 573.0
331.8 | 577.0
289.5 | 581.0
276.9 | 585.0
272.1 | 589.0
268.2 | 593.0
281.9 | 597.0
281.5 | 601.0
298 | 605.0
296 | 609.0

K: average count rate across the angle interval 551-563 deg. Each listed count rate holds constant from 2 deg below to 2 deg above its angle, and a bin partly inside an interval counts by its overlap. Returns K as 293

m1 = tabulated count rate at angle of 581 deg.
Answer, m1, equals 289.5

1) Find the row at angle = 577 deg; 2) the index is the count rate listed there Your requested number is 331.8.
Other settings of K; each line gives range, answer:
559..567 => 315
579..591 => 280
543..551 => 276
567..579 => 358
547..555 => 277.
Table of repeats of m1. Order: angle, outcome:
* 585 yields 276.9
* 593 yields 268.2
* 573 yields 375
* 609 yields 296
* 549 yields 272.3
